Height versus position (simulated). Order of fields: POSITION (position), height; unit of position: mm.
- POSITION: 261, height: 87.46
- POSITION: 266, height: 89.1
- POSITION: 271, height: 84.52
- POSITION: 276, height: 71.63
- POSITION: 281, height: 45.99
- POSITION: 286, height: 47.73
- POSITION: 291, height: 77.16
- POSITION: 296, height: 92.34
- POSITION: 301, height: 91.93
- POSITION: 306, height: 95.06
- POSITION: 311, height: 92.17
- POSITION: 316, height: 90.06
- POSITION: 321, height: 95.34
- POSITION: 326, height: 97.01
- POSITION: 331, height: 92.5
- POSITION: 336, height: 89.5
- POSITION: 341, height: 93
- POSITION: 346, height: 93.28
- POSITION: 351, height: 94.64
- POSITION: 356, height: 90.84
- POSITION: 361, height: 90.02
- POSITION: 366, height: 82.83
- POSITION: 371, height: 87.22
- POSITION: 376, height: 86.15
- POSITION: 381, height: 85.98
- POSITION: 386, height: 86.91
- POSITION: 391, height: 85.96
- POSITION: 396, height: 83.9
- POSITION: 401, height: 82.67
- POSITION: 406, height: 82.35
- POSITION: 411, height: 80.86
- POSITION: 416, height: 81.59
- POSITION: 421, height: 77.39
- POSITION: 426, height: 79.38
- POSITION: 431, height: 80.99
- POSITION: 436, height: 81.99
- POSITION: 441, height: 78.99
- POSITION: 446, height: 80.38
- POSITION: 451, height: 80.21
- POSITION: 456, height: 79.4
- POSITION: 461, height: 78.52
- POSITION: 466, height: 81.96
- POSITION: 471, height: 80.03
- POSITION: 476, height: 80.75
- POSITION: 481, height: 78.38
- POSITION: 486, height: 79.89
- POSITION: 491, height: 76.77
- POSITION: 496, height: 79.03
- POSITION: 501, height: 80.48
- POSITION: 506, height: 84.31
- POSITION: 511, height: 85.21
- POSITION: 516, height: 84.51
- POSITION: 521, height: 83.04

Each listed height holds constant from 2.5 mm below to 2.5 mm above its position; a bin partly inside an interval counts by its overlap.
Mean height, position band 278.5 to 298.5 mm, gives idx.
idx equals 65.8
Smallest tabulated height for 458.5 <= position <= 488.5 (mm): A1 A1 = 78.38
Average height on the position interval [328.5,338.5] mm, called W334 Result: 91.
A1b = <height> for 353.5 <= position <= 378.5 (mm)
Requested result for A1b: 87.4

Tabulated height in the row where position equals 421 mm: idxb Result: 77.39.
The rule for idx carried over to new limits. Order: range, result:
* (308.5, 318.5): 91.1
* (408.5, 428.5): 79.8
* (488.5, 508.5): 80.1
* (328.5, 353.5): 92.6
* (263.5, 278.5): 81.8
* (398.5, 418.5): 81.9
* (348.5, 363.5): 91.8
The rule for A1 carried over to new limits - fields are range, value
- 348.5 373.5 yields 82.83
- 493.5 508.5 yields 79.03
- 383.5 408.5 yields 82.35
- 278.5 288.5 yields 45.99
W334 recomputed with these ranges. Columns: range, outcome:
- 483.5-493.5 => 78.3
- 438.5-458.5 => 79.7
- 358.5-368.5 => 86.4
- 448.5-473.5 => 80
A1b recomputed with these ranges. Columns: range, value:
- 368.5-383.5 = 86.5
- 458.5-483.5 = 79.9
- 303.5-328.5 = 93.9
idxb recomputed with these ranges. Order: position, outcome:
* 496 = 79.03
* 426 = 79.38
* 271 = 84.52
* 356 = 90.84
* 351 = 94.64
